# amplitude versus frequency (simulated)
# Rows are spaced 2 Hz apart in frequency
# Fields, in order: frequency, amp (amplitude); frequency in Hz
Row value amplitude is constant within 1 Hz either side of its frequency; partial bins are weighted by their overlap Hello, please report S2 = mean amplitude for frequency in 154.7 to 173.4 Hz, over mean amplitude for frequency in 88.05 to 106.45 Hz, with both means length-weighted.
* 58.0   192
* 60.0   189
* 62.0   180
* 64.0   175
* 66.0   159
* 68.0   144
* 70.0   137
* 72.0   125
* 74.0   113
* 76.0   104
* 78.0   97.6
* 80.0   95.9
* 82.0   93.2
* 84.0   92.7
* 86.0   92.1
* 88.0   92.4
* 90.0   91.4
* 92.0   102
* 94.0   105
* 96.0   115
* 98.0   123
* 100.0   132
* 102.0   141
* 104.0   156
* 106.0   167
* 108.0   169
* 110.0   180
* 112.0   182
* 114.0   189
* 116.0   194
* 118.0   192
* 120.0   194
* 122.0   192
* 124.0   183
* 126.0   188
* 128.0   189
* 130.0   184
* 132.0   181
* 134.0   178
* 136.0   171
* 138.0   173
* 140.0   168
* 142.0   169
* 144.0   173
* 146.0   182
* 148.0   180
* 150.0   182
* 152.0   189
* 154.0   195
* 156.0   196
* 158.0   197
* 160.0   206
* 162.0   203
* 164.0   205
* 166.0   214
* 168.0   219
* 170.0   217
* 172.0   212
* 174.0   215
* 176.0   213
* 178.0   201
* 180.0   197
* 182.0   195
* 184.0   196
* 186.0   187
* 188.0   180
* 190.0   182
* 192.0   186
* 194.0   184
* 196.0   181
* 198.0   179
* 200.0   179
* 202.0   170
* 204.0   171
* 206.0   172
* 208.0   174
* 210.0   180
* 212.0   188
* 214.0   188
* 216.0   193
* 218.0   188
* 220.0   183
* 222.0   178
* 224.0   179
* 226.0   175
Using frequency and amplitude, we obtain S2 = 1.7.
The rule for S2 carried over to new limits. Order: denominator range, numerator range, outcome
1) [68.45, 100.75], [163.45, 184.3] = 1.94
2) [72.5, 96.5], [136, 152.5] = 1.77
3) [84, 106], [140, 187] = 1.69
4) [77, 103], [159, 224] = 1.81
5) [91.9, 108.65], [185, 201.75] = 1.34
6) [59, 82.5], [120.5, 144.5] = 1.33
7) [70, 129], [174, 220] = 1.32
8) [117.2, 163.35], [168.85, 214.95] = 1.02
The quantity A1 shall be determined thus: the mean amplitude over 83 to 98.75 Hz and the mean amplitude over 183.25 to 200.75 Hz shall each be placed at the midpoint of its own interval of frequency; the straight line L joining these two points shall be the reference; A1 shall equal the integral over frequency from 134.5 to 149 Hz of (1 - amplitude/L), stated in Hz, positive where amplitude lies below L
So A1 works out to -3.2 Hz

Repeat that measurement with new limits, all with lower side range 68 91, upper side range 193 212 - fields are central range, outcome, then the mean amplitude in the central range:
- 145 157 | -3.3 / 187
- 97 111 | -3.9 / 153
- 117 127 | -4.6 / 190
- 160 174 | -4.9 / 212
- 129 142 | -3.5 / 175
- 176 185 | -1.9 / 199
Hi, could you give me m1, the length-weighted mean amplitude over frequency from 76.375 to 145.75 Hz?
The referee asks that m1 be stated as 151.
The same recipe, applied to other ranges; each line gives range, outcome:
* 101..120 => 175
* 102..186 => 189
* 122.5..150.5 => 179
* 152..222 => 192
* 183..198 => 185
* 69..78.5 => 116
